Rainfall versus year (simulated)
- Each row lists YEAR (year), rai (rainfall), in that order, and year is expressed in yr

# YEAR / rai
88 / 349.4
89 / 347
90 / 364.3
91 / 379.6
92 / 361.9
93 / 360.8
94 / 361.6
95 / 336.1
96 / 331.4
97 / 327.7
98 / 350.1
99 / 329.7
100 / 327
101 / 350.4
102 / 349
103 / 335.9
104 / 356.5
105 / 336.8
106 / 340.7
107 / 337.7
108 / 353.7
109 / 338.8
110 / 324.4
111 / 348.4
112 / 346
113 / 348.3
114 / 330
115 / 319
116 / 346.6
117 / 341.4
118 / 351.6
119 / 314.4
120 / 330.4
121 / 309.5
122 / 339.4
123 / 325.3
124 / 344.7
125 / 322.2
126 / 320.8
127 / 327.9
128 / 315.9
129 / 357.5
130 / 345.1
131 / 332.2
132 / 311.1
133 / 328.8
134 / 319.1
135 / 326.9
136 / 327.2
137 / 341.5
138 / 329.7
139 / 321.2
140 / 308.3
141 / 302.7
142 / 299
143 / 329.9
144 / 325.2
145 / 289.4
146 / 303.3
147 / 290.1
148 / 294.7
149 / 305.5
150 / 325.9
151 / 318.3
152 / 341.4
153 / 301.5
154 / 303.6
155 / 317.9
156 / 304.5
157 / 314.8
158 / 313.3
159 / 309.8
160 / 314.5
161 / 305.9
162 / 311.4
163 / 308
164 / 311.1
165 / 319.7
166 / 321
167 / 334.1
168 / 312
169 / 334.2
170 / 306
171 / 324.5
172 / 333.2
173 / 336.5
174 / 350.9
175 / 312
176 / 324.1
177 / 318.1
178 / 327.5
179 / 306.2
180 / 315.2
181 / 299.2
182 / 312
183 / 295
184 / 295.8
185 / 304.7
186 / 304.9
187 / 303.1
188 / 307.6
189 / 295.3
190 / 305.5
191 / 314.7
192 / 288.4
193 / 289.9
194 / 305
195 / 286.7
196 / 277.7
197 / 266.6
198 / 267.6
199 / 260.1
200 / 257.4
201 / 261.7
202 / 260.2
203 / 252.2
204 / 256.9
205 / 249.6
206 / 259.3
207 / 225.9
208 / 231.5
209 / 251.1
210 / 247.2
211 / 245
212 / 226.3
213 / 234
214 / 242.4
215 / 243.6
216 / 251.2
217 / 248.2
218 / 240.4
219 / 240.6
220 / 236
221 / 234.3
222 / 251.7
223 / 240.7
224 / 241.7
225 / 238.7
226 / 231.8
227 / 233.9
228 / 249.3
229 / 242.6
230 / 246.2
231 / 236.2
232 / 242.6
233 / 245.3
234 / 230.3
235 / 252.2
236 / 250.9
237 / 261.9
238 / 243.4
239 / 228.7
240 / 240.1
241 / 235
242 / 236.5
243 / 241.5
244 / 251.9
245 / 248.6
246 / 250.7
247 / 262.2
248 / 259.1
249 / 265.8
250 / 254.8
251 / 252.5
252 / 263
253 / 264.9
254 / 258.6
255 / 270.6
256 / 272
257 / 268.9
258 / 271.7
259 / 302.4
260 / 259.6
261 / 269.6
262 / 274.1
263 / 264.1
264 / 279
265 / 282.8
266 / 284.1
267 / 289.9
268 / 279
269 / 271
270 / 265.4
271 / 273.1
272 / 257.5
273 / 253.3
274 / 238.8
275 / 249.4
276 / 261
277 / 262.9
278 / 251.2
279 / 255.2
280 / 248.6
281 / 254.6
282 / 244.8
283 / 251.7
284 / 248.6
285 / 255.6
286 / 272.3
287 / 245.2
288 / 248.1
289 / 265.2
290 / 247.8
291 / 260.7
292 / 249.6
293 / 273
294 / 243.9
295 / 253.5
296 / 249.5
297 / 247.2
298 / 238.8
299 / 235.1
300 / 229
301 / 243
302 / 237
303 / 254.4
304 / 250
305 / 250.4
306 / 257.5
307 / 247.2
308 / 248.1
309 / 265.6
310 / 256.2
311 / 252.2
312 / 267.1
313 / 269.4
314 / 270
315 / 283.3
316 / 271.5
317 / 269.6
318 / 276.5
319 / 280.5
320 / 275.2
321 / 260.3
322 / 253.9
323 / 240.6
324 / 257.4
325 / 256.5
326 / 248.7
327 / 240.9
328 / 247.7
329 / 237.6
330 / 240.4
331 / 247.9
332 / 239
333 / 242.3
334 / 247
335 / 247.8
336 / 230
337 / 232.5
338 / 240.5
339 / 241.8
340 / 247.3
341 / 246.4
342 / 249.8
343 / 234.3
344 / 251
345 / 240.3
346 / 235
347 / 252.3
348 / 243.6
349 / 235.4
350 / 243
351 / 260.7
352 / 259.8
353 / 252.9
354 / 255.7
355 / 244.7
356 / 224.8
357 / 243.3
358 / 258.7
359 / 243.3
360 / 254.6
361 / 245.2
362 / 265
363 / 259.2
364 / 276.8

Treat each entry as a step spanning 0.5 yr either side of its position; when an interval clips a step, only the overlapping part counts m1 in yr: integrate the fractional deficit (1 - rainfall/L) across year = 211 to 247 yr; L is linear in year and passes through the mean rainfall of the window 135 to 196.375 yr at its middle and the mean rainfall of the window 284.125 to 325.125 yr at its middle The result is 5.6 yr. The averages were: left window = 312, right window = 256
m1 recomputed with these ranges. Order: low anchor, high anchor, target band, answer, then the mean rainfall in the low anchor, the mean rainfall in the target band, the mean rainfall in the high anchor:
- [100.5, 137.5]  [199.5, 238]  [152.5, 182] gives -2.6 yr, 335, 317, 244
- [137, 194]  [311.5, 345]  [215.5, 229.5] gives 2.4 yr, 313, 242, 253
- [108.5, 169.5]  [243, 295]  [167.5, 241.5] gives 5.5 yr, 322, 271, 261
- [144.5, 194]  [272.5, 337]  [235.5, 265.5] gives 1.8 yr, 312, 259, 253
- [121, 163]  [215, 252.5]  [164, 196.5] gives -2.6 yr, 318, 311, 245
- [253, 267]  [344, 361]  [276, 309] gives 1.7 yr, 274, 251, 247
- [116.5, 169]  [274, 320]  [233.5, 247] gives 1.7 yr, 320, 245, 255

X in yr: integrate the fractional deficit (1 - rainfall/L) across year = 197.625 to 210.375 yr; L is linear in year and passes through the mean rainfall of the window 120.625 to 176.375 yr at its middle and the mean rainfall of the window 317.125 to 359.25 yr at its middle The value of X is 2.0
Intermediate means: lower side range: 320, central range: 252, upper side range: 248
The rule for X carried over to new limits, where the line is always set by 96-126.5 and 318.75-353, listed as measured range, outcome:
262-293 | 1.10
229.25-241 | 1.81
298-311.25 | 0.60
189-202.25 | 0.96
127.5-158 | 0.59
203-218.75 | 2.82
